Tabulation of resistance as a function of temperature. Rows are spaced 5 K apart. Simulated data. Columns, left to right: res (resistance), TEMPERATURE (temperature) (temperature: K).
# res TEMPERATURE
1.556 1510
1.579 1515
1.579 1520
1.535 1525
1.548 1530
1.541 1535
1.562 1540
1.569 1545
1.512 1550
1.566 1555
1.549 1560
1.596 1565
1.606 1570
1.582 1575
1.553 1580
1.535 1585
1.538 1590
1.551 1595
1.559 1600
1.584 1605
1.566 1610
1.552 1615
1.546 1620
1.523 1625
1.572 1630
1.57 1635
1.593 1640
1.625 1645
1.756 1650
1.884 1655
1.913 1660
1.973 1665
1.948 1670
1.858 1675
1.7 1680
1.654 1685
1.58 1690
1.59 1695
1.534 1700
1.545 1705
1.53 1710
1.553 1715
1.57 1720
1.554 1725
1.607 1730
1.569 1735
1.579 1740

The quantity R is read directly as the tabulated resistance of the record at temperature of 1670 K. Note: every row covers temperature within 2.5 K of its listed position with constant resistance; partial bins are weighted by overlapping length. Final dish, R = 1.948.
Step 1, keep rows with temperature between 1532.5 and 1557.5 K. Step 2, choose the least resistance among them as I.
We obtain 1.512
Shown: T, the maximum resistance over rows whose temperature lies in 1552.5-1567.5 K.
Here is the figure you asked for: 1.596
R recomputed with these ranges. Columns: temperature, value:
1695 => 1.59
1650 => 1.756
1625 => 1.523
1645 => 1.625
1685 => 1.654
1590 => 1.538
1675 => 1.858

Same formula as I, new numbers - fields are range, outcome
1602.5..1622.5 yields 1.546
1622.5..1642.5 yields 1.523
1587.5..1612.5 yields 1.538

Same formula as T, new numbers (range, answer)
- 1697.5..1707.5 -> 1.545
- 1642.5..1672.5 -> 1.973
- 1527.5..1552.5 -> 1.569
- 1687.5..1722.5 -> 1.59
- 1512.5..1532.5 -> 1.579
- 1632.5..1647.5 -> 1.625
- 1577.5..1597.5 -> 1.553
